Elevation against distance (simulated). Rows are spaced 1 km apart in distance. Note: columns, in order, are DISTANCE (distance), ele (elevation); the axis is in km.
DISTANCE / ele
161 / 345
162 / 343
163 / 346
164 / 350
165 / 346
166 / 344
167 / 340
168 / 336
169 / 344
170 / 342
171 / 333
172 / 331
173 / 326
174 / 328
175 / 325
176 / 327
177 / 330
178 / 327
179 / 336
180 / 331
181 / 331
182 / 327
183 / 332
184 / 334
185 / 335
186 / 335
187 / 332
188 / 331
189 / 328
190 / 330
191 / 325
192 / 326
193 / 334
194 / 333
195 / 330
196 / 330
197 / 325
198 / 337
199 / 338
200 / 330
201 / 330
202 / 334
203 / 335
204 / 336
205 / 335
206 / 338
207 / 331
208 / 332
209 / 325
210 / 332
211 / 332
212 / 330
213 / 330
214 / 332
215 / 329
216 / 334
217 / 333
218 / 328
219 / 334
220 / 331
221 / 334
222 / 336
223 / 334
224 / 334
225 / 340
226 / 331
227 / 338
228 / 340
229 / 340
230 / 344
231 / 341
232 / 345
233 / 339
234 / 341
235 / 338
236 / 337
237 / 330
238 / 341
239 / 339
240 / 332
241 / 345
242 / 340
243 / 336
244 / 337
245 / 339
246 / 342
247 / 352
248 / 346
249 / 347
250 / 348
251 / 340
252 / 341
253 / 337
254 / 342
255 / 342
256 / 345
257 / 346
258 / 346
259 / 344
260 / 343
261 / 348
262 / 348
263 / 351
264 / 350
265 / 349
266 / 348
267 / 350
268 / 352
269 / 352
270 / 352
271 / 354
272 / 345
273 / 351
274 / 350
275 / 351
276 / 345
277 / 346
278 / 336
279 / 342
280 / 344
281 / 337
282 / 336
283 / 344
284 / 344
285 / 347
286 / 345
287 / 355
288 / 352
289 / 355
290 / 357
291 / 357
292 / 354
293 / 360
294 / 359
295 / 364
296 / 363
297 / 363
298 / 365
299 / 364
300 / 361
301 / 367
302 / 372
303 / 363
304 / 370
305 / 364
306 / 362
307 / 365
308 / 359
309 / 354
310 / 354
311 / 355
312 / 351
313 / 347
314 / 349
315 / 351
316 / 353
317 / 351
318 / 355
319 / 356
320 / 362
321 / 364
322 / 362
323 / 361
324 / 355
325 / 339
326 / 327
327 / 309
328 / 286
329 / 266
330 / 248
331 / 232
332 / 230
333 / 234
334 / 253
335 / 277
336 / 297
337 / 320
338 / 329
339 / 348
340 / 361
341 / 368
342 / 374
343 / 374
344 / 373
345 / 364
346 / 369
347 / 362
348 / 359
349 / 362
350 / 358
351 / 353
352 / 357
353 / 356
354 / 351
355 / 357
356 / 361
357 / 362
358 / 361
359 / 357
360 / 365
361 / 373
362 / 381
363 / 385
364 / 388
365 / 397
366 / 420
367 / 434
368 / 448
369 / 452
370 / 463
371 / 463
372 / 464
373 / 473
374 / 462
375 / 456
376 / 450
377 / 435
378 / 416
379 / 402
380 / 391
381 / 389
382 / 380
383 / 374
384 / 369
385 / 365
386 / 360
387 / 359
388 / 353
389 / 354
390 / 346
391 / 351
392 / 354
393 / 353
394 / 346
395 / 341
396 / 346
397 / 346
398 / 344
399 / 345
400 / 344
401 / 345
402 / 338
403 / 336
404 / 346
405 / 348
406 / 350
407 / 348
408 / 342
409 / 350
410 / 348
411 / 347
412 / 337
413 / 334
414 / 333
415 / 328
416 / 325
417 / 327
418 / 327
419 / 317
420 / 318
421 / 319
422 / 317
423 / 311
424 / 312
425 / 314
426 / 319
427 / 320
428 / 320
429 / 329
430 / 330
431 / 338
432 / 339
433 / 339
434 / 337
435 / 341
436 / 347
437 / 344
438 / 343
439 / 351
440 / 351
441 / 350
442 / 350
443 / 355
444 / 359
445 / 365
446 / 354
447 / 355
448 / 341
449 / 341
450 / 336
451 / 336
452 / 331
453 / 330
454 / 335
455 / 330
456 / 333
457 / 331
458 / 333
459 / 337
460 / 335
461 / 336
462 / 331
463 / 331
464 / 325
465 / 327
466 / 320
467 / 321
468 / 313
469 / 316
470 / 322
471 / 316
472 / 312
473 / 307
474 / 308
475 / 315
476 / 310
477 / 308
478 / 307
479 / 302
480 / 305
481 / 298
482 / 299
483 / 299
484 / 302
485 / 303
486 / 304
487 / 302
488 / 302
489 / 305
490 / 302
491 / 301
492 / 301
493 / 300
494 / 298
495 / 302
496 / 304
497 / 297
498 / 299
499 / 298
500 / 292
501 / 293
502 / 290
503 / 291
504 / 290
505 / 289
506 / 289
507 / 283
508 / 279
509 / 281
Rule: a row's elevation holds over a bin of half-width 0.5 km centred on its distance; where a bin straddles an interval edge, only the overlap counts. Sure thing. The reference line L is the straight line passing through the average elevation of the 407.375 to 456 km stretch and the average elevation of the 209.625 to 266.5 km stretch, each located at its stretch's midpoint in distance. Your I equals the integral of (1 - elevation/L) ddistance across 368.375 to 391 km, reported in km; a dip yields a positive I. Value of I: -4.7 km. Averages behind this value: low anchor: 340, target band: 407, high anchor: 336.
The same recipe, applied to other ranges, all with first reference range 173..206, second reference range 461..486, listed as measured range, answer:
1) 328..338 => 1.7 km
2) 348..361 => -1.6 km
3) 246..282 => -2.2 km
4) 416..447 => -1.9 km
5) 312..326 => -1.3 km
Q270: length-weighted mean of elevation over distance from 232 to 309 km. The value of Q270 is 349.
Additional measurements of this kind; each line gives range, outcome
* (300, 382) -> 364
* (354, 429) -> 366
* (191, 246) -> 335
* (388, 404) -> 346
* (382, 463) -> 340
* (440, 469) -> 337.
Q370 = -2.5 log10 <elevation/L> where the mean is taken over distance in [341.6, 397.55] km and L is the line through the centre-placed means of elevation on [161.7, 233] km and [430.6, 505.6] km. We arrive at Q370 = -0.180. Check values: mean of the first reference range 334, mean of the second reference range 321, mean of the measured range 384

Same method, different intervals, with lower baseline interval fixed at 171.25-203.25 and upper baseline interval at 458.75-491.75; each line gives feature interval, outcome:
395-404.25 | -0.085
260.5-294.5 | -0.077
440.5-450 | -0.121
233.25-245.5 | -0.034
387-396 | -0.105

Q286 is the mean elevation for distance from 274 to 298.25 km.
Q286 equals 351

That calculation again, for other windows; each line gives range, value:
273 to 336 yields 340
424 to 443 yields 337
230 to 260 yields 341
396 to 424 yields 336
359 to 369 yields 400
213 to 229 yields 334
